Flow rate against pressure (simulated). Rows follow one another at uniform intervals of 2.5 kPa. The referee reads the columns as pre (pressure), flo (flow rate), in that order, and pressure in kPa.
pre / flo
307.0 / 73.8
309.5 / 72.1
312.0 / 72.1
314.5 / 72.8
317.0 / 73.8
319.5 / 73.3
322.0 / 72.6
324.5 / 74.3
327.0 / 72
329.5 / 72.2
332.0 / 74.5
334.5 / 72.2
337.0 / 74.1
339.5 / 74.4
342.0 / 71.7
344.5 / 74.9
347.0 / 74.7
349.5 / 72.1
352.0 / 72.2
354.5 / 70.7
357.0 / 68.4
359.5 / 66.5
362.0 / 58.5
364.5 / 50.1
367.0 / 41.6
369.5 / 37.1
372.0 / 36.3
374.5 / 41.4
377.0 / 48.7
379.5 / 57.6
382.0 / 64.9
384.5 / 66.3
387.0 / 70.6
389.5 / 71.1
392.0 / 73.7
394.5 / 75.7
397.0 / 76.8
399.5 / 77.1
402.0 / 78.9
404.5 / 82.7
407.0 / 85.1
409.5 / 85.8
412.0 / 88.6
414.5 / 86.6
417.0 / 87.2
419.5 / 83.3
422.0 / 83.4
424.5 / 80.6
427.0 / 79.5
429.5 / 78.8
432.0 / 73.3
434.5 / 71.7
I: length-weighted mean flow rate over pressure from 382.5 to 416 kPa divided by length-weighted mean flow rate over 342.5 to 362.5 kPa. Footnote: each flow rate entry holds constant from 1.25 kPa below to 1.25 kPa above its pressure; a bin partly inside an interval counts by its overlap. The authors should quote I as 1.11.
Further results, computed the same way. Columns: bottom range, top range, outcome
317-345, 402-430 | 1.14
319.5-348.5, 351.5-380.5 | 0.73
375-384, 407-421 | 1.52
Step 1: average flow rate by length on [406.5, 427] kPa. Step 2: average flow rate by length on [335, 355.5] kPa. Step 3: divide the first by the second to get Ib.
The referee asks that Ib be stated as 1.2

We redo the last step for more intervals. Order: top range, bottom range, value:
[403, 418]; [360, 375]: 1.89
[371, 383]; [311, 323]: 0.68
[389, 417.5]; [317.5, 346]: 1.10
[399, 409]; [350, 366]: 1.27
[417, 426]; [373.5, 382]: 1.60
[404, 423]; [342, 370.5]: 1.36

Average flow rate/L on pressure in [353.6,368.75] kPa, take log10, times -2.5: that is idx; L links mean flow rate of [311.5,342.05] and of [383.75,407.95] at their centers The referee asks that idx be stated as 0.27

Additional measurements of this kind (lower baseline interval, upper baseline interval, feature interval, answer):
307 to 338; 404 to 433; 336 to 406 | 0.19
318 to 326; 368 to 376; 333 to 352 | -0.24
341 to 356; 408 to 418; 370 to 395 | 0.33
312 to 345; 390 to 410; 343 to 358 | 0.04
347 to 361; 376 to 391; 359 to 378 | 0.39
